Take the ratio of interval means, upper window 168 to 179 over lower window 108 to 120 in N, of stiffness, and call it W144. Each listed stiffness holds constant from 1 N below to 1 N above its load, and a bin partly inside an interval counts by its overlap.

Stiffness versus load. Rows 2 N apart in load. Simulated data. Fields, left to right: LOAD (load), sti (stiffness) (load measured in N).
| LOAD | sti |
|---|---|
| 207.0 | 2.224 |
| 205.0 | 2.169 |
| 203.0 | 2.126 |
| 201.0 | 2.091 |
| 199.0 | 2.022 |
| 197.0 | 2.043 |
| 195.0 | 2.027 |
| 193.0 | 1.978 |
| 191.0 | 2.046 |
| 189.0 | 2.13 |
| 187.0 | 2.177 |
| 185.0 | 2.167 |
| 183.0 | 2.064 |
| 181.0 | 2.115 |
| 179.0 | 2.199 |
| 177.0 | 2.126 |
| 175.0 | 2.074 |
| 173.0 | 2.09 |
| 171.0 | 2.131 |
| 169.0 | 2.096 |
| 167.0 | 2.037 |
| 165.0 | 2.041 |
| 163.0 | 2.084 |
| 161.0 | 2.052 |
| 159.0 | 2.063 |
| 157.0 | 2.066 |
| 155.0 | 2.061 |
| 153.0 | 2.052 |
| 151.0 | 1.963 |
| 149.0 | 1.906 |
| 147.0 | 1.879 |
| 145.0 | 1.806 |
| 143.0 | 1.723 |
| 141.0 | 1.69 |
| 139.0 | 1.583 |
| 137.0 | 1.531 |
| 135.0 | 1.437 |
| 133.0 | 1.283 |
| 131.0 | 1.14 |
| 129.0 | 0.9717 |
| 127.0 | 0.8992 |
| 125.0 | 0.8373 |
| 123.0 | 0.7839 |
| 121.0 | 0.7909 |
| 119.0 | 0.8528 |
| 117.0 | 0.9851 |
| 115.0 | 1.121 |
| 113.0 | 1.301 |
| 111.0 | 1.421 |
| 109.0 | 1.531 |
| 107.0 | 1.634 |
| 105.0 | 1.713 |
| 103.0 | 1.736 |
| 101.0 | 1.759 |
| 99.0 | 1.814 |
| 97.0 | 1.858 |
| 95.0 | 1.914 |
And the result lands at 1.8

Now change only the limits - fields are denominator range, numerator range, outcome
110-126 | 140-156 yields 1.86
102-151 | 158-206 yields 1.53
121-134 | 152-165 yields 2.12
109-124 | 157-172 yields 1.94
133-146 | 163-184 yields 1.31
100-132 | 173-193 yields 1.74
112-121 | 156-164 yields 2.00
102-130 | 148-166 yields 1.72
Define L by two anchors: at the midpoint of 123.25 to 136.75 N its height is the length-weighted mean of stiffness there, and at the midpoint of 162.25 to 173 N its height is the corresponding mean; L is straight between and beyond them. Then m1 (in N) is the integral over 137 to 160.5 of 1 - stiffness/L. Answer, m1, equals -4.3 N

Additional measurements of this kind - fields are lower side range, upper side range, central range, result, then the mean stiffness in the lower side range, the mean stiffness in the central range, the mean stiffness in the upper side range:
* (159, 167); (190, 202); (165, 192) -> -0.8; 2.06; 2.11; 2.03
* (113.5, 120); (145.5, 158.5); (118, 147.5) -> 4.3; 1.01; 1.27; 1.98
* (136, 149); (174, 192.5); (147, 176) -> -2.2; 1.72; 2.05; 2.12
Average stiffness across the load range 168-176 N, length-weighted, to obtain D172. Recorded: 2.1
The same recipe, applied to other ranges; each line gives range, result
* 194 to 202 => 2.05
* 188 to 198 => 2.04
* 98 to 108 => 1.73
